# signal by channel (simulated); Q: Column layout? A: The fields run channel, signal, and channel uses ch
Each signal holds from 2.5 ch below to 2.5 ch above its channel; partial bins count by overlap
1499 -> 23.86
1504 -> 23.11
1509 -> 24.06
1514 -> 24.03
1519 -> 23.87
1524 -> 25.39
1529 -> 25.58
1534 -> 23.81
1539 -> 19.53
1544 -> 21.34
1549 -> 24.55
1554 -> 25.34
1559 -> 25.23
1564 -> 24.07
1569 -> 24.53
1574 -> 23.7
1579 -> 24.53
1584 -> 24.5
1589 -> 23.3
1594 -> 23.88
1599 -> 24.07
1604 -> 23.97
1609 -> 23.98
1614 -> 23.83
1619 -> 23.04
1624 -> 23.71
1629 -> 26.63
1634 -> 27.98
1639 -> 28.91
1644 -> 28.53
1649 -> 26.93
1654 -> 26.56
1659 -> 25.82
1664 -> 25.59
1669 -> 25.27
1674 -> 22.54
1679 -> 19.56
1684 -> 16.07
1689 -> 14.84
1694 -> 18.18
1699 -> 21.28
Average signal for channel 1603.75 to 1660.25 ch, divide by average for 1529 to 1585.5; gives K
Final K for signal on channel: 1.1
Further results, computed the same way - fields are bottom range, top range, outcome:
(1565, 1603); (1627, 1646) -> 1.16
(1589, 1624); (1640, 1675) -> 1.10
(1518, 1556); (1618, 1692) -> 1.02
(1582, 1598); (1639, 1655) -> 1.16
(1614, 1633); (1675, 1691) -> 0.71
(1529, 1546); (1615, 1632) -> 1.11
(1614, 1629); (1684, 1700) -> 0.73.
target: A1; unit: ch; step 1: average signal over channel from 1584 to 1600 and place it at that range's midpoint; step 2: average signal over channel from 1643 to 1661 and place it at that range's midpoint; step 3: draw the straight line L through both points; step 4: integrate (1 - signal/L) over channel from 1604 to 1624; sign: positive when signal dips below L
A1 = 1.0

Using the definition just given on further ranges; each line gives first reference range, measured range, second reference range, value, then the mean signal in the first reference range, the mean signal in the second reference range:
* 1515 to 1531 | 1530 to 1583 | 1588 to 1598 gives 1.19 ch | 24.8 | 23.7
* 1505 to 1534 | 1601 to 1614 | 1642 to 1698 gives -0.32 ch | 24.4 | 22.6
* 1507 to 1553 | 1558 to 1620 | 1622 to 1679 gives 1.78 ch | 23.6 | 26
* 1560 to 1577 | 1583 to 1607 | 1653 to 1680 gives 0.34 ch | 24.2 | 24.4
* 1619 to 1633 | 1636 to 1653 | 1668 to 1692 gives -3.60 ch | 25.1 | 19.3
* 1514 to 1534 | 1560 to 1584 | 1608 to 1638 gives 0.57 ch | 24.7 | 25.1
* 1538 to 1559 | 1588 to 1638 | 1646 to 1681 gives -1.10 ch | 23.2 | 24.7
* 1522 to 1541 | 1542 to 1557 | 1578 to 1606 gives -0.08 ch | 23.6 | 24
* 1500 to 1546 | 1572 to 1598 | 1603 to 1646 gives 0.84 ch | 23.5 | 25.6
